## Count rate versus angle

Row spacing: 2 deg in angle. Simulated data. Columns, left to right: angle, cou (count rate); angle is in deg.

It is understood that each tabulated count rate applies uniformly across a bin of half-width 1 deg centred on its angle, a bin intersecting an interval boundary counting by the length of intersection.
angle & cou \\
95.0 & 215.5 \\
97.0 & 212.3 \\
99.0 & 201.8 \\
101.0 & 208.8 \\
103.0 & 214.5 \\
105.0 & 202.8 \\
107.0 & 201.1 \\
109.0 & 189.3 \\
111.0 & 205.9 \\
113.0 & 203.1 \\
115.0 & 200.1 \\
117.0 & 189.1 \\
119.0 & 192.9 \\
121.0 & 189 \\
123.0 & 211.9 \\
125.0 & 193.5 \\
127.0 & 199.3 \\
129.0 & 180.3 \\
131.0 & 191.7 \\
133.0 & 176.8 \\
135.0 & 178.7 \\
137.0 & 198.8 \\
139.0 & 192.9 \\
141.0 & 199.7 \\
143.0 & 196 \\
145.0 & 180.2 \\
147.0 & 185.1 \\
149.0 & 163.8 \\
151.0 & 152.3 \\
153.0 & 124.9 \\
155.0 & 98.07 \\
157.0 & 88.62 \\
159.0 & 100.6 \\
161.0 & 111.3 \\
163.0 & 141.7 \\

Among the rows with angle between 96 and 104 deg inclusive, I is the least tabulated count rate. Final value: 201.8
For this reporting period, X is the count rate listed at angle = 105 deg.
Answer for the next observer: 202.8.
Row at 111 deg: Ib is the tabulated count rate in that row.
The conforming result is 205.9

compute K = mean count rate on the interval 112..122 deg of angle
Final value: 195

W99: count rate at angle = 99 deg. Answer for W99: 201.8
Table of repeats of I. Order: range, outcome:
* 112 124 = 189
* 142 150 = 163.8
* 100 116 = 189.3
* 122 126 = 193.5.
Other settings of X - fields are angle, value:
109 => 189.3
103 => 214.5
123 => 211.9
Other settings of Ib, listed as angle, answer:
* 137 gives 198.8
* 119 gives 192.9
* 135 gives 178.7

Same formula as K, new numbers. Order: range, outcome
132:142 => 189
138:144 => 196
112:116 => 202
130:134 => 184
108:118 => 198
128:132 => 186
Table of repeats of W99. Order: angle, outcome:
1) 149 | 163.8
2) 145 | 180.2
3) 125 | 193.5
